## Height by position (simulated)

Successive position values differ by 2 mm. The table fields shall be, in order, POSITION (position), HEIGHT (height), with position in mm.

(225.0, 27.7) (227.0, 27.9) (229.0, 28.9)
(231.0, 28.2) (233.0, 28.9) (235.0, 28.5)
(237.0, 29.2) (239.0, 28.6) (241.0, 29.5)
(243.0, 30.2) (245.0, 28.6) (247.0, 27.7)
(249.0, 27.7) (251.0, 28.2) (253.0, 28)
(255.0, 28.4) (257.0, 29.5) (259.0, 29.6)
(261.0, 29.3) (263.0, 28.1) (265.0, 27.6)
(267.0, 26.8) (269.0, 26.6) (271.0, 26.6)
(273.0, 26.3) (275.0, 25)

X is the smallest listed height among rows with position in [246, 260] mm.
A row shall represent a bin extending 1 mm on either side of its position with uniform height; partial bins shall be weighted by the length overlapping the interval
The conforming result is 27.7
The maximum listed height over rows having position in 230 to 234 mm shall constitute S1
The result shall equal 28.9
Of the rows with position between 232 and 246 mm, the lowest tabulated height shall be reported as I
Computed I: 28.5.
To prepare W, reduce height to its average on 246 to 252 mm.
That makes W 27.9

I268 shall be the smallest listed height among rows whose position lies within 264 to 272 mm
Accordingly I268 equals 26.6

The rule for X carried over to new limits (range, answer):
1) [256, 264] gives 28.1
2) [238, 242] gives 28.6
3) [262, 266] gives 27.6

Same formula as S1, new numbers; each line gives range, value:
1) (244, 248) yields 28.6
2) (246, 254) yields 28.2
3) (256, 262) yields 29.6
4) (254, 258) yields 29.5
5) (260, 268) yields 29.3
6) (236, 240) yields 29.2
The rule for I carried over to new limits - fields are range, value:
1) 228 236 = 28.2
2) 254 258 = 28.4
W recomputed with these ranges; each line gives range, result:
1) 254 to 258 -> 28.9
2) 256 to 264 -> 29.1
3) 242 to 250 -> 28.6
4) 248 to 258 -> 28.4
